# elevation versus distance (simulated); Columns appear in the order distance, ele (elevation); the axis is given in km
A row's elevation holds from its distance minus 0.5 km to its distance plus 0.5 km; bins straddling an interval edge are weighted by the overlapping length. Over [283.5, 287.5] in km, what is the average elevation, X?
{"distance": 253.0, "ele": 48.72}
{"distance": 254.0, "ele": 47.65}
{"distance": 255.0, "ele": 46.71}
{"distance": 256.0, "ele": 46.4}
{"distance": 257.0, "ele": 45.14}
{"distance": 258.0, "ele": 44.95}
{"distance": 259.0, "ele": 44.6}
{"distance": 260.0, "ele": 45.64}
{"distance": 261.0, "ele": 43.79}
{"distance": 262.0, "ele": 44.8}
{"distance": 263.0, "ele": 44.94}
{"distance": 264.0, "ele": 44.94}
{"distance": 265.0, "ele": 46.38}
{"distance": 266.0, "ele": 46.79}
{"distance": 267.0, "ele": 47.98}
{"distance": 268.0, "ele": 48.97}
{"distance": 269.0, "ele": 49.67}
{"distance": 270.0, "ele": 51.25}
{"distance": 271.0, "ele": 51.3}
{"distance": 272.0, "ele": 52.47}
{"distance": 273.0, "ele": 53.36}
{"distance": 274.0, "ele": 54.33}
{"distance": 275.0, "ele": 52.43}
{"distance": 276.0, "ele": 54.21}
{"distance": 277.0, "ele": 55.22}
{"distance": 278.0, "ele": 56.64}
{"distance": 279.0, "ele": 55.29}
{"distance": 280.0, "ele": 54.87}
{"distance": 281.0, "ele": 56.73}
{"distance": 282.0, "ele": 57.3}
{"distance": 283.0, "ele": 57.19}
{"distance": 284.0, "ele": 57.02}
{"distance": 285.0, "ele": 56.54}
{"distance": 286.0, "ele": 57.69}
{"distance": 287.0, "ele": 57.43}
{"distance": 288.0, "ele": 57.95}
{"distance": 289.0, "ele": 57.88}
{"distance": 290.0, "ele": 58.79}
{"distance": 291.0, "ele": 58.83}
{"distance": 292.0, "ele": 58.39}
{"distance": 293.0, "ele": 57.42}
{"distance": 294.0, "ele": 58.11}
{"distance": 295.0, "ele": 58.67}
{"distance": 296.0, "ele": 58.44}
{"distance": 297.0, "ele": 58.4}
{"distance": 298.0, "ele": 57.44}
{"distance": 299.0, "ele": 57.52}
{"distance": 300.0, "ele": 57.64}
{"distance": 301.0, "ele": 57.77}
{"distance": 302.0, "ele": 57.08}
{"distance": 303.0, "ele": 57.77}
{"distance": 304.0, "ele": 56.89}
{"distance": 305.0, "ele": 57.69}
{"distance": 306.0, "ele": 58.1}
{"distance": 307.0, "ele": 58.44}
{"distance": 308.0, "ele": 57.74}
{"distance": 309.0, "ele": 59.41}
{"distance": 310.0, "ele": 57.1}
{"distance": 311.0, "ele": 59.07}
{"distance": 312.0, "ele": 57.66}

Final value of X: 57.2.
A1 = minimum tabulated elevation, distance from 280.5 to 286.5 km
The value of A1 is 56.54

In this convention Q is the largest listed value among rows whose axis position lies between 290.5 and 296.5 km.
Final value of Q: 58.83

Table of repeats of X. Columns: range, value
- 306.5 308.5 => 58.1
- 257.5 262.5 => 44.8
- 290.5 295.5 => 58.3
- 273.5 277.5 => 54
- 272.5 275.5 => 53.4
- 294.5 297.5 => 58.5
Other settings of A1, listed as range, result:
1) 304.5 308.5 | 57.69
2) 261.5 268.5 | 44.8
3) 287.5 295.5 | 57.42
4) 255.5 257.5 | 45.14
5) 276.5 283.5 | 54.87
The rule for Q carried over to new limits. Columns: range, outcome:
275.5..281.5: 56.73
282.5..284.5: 57.19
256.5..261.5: 45.64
